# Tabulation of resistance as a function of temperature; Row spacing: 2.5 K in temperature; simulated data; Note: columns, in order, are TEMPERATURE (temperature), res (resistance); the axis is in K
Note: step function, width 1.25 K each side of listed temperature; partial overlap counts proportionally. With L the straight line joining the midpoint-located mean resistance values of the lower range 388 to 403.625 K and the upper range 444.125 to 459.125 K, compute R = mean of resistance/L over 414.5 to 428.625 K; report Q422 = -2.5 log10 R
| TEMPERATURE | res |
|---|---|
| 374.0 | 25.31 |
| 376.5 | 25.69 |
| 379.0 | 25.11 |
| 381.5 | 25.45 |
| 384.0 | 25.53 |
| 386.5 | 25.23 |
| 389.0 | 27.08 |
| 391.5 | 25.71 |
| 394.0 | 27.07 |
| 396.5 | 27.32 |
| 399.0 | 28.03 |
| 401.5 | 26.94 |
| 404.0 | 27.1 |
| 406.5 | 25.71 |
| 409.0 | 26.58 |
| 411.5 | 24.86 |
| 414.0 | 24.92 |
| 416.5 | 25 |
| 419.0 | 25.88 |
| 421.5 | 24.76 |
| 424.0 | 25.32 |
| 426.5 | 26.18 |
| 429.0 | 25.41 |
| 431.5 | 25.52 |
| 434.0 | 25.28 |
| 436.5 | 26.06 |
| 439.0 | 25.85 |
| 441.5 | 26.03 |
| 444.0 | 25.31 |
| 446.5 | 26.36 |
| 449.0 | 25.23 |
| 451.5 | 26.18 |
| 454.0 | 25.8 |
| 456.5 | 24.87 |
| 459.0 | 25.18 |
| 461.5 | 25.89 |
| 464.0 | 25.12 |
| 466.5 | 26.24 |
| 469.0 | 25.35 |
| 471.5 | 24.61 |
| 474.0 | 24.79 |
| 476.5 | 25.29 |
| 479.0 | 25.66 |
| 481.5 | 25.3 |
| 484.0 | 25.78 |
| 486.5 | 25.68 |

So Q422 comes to 0.041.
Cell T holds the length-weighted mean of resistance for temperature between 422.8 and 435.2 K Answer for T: 25.5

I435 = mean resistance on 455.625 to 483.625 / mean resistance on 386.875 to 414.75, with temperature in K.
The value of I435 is 0.96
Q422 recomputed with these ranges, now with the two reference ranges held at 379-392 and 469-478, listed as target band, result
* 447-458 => -0.02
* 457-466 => -0.01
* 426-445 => -0.02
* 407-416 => 0.00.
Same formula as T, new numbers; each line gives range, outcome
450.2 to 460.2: 25.5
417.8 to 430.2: 25.5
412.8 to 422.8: 25.1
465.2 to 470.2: 25.8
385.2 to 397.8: 26.5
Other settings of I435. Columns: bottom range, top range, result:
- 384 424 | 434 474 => 0.98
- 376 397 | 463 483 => 0.97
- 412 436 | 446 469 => 1.01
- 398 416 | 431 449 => 0.98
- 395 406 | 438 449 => 0.95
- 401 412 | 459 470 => 0.97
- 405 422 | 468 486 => 0.99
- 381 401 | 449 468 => 0.97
